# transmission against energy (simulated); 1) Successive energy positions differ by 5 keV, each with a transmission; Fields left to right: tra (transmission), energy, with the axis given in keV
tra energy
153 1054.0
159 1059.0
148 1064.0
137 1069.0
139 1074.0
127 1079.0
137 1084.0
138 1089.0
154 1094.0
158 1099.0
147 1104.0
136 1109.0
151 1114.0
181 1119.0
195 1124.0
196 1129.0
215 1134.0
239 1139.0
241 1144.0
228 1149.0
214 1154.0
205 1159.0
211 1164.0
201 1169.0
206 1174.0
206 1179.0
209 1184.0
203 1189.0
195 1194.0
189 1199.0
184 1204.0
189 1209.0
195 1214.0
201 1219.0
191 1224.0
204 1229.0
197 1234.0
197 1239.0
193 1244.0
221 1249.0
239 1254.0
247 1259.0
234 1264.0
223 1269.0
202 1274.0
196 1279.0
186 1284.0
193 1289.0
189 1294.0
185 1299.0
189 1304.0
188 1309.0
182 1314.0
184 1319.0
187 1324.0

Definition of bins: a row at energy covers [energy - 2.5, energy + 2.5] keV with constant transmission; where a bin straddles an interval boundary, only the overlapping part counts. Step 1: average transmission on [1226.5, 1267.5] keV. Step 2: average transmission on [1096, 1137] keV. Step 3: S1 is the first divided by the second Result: 1.25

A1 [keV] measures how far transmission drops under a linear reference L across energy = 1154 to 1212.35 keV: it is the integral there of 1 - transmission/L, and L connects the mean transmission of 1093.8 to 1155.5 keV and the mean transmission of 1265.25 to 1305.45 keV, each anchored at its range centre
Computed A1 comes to -2.5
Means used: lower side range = 190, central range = 200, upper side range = 197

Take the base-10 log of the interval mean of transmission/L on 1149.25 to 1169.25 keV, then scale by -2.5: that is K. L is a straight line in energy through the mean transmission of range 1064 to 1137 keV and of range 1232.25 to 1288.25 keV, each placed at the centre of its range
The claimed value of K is -0.185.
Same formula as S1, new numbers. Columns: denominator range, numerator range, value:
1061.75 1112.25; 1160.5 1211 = 1.40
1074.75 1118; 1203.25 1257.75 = 1.40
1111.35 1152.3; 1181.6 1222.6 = 0.95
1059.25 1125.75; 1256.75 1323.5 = 1.33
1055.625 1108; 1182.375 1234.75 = 1.36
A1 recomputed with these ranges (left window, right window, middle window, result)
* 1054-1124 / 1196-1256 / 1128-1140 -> -3.67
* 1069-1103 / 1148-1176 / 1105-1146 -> -3.06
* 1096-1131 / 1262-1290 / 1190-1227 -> -0.68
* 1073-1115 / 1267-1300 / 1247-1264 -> -4.27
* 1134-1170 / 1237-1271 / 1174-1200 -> 2.28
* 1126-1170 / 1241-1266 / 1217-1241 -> 2.78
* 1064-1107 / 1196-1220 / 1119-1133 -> -3.22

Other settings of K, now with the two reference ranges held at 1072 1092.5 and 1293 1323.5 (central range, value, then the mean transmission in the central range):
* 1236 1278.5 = -0.240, 218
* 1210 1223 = -0.183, 196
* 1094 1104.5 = -0.104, 154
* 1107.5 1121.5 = -0.102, 157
